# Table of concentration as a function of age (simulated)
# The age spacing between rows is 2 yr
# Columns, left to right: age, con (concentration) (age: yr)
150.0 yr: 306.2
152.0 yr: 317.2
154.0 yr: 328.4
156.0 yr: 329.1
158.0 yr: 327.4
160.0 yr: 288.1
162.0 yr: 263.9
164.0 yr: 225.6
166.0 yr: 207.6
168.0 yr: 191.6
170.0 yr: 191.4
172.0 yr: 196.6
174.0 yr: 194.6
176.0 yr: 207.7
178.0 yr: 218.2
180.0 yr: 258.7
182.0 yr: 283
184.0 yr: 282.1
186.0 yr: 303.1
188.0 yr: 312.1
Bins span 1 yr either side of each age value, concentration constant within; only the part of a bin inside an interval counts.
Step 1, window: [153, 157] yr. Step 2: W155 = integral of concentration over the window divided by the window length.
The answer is 329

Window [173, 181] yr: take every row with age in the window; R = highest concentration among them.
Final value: 258.7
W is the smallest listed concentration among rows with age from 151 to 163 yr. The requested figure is 263.9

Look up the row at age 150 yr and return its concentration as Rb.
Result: 306.2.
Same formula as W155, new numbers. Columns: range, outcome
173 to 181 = 220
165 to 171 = 197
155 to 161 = 315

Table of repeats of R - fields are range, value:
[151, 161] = 329.1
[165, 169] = 207.6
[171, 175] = 196.6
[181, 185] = 283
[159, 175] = 288.1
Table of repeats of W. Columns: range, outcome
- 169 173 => 191.4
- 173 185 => 194.6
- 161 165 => 225.6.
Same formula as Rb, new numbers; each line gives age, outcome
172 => 196.6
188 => 312.1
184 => 282.1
